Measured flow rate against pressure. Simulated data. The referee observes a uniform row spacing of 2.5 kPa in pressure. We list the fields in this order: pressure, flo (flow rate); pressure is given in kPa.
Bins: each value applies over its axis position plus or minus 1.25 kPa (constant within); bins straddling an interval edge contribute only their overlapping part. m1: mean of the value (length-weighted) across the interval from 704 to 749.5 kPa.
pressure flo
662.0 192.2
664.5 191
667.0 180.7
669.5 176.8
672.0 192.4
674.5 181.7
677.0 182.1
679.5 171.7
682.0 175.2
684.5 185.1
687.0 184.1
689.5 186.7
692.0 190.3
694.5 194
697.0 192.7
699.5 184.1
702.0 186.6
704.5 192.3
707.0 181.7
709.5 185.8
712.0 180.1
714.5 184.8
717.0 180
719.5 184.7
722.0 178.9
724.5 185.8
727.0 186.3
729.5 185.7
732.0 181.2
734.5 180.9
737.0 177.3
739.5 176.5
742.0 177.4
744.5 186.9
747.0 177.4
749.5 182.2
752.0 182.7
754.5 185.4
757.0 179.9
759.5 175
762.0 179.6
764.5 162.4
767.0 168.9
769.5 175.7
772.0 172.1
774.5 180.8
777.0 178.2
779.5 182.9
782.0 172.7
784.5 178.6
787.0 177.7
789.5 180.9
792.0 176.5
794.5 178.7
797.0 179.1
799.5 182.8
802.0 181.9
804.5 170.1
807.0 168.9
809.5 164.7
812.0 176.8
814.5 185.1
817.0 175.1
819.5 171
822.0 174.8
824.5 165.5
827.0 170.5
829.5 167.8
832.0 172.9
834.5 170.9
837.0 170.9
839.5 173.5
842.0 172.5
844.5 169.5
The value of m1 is 182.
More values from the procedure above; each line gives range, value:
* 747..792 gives 177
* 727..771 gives 179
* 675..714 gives 185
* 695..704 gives 189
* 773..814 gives 177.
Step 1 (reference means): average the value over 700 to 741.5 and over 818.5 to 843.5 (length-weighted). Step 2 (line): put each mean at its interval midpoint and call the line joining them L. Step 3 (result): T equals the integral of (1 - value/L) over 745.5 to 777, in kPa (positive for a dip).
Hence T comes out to 0.3 kPa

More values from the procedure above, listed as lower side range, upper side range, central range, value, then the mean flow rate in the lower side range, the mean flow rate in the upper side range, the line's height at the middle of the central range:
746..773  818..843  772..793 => -0.4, 177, 171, 175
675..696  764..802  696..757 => -0.8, 184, 177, 181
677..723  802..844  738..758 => -0.2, 184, 172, 180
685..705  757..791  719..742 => 0.2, 189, 176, 183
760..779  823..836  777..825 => -1.2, 174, 170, 172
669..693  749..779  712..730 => -0.3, 183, 177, 180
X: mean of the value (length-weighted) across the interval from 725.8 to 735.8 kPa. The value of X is 183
